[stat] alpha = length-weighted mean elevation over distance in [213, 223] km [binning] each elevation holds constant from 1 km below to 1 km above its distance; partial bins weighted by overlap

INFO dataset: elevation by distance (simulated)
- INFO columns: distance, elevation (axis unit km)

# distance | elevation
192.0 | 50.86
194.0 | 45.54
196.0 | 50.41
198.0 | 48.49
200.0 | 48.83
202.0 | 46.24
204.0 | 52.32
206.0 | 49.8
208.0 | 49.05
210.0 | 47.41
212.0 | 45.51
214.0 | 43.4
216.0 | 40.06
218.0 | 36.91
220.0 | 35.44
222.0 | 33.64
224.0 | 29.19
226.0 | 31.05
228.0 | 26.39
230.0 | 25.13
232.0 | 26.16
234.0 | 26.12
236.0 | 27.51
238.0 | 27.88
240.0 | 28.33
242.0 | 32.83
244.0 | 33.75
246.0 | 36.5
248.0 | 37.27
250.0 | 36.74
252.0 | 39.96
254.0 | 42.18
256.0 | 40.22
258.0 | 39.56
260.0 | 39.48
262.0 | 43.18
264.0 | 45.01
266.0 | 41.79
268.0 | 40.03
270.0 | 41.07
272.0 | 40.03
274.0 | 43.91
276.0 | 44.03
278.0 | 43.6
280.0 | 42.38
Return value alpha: 37.9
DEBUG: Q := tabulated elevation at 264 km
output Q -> 45.01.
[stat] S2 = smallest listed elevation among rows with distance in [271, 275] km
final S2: 40.03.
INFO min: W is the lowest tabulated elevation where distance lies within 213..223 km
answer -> 33.64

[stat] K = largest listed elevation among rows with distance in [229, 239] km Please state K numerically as 27.88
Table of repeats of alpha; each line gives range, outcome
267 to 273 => 40.4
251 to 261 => 40.3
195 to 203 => 48.5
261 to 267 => 43.3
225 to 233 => 27.2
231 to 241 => 27.2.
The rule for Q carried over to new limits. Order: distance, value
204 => 52.32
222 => 33.64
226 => 31.05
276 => 44.03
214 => 43.4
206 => 49.8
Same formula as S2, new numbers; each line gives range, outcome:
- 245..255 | 36.5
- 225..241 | 25.13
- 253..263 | 39.48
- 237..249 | 27.88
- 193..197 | 45.54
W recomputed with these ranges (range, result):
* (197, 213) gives 45.51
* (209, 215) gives 43.4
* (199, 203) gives 46.24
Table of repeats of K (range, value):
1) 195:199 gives 50.41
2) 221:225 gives 33.64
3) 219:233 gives 35.44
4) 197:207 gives 52.32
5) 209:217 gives 47.41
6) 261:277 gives 45.01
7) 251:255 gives 42.18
